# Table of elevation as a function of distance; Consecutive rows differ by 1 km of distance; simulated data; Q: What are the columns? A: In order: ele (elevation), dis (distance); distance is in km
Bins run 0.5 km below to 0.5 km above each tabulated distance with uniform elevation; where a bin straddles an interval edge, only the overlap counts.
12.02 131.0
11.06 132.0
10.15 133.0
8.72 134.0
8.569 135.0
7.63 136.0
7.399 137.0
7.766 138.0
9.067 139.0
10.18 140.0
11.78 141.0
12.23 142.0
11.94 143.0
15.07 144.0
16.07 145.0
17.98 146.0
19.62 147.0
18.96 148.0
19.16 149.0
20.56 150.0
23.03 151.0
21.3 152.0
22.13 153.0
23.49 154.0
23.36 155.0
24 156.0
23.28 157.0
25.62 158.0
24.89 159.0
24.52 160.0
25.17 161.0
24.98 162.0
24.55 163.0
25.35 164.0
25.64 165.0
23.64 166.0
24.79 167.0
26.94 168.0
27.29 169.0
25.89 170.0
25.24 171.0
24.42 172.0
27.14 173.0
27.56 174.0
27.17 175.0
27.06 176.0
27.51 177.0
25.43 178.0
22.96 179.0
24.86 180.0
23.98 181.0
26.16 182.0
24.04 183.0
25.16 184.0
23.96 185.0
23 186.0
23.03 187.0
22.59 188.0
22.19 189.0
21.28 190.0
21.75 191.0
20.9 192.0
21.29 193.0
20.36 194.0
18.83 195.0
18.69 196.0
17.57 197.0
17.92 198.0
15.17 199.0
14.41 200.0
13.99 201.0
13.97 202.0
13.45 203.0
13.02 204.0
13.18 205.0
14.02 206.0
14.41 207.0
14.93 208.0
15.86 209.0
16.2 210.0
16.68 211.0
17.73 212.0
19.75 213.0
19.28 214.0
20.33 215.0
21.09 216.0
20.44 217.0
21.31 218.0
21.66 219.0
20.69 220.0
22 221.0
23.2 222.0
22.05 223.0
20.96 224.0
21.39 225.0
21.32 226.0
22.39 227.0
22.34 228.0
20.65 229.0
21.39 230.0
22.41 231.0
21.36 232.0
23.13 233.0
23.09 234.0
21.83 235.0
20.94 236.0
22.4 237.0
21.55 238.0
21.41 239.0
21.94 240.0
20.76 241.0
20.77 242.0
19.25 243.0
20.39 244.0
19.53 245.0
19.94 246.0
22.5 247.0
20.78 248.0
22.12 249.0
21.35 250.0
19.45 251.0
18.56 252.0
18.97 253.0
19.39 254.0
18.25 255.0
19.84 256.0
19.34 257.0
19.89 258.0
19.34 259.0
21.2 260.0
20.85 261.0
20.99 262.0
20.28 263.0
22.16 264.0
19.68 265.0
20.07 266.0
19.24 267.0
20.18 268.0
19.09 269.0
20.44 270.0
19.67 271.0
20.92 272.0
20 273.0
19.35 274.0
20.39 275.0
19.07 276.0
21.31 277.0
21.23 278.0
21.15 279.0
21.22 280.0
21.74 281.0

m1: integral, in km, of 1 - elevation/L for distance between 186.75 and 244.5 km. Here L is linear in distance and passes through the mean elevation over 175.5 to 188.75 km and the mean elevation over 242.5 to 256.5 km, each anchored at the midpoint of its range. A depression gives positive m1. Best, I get 6.7 km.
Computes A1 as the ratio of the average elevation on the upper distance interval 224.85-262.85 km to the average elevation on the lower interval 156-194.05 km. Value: 0.85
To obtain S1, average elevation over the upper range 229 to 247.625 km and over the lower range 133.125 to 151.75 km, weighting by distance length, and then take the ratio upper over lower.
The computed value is 1.6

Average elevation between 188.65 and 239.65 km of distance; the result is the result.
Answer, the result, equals 19.4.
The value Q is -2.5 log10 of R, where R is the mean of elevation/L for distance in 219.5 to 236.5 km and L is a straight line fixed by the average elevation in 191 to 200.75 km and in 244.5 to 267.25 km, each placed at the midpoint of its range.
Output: -0.13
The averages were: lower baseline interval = 18.4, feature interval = 21.8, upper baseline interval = 20.2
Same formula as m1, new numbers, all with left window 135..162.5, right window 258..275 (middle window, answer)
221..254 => -2.6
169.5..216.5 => -4.4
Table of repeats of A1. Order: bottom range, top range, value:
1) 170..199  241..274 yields 0.87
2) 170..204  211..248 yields 0.97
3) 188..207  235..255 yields 1.18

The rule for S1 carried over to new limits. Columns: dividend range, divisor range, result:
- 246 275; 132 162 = 1.18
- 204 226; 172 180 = 0.72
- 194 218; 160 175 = 0.65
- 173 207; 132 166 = 1.16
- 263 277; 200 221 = 1.17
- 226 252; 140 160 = 1.09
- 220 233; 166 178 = 0.83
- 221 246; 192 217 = 1.27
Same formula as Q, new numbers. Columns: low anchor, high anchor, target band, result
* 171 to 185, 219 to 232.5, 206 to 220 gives 0.23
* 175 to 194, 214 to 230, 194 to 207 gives 0.42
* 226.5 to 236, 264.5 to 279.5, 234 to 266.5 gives 0.03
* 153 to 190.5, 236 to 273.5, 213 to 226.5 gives 0.05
